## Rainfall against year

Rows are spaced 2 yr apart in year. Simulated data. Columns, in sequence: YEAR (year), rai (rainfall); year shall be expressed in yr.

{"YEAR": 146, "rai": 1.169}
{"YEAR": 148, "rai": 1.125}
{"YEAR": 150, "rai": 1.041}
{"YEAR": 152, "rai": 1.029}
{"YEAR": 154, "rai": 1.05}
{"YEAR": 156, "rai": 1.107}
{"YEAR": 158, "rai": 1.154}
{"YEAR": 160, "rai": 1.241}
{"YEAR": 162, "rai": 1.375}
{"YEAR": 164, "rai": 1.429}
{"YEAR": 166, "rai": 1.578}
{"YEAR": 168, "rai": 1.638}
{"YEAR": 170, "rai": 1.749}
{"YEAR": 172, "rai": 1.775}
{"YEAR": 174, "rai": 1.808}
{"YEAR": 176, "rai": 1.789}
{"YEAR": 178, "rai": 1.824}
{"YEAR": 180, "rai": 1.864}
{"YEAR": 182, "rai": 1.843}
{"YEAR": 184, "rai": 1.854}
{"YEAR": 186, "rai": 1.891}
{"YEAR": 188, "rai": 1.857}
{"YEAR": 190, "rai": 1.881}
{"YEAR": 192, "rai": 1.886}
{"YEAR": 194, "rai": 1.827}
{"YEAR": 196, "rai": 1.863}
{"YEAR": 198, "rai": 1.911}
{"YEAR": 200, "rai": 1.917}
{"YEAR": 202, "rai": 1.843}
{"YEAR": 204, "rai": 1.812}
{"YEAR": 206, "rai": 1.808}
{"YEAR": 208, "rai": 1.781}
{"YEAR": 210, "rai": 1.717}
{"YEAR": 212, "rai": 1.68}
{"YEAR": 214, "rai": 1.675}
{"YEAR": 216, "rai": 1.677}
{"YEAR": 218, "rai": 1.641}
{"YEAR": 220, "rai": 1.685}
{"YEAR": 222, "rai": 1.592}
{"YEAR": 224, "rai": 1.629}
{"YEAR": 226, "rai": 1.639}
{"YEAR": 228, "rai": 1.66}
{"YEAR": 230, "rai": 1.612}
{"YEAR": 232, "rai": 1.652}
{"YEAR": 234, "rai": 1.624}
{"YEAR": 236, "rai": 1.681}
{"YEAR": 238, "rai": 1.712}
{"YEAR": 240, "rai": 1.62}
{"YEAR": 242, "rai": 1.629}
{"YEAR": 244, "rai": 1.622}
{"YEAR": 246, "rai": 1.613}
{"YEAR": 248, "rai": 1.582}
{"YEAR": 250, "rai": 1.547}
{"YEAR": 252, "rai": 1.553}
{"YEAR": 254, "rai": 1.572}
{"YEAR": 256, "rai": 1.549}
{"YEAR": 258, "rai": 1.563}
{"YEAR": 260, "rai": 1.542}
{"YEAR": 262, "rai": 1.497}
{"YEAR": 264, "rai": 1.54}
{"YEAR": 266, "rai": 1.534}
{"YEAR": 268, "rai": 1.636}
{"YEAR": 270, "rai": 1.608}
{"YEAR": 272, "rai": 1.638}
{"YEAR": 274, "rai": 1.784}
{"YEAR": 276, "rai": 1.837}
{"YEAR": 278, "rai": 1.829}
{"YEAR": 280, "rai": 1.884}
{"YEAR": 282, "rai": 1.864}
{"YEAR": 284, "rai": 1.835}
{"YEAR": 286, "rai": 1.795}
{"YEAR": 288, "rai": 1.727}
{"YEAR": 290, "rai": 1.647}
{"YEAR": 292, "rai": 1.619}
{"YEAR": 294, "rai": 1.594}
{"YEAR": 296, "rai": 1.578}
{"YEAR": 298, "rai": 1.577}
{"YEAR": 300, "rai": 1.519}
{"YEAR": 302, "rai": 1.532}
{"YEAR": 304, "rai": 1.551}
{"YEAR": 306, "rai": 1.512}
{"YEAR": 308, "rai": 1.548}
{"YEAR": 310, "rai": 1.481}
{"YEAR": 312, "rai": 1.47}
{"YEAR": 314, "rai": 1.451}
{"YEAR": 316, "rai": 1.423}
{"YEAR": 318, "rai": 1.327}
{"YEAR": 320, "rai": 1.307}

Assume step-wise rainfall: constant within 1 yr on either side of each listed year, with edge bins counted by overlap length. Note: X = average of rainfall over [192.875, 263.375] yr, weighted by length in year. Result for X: 1.67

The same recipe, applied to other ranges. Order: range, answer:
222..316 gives 1.62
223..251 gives 1.63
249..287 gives 1.66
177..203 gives 1.87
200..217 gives 1.76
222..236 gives 1.64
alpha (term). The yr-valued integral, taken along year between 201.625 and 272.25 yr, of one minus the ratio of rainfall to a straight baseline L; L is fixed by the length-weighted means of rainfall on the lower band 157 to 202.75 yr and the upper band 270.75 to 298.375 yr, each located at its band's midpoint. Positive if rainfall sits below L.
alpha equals 3.9 yr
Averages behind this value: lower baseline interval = 1.73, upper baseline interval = 1.73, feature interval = 1.64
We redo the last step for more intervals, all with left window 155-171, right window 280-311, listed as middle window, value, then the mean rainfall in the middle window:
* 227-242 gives -1.18 yr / 1.65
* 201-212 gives -2.22 yr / 1.78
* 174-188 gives -3.92 yr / 1.84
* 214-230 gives -1.45 yr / 1.65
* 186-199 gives -3.69 yr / 1.87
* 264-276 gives -0.43 yr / 1.65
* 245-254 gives -0.10 yr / 1.57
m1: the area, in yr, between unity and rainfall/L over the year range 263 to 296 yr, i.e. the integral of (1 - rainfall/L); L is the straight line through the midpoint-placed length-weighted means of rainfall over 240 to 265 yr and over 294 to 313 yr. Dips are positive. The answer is -3.3 yr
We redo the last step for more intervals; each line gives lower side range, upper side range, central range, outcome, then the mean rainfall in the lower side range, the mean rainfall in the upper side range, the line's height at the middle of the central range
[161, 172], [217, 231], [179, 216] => -5.0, 1.57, 1.64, 1.61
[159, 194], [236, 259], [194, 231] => -1.6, 1.73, 1.6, 1.66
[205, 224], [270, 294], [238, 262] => 2.0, 1.69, 1.76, 1.72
